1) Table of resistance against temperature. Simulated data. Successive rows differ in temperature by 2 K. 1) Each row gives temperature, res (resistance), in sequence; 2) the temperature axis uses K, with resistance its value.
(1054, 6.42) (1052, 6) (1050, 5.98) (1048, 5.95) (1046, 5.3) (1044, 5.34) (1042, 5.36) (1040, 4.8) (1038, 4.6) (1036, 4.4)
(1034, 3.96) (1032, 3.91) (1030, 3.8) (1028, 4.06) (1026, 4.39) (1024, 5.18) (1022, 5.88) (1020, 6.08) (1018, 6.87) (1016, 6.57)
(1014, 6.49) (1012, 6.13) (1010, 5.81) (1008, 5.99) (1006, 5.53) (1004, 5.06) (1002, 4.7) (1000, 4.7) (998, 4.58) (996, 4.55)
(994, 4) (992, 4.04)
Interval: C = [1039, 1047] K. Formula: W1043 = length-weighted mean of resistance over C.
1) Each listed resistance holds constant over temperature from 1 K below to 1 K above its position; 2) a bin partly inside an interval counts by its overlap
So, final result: 5.2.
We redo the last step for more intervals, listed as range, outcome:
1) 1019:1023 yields 5.98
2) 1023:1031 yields 4.36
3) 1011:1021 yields 6.43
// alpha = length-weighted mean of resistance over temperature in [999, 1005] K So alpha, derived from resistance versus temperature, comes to 4.82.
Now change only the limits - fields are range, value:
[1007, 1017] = 6.2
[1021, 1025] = 5.53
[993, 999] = 4.38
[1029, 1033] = 3.85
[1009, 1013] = 5.97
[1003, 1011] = 5.6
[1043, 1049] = 5.53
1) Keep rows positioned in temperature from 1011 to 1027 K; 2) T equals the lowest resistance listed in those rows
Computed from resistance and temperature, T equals 4.39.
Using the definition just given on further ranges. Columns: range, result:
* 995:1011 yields 4.55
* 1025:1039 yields 3.8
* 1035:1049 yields 4.4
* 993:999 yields 4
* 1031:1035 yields 3.91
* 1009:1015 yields 5.81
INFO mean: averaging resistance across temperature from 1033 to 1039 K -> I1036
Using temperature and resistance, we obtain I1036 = 4.32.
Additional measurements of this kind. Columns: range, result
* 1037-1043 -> 4.92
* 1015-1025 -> 6.12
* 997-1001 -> 4.64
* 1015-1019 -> 6.72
